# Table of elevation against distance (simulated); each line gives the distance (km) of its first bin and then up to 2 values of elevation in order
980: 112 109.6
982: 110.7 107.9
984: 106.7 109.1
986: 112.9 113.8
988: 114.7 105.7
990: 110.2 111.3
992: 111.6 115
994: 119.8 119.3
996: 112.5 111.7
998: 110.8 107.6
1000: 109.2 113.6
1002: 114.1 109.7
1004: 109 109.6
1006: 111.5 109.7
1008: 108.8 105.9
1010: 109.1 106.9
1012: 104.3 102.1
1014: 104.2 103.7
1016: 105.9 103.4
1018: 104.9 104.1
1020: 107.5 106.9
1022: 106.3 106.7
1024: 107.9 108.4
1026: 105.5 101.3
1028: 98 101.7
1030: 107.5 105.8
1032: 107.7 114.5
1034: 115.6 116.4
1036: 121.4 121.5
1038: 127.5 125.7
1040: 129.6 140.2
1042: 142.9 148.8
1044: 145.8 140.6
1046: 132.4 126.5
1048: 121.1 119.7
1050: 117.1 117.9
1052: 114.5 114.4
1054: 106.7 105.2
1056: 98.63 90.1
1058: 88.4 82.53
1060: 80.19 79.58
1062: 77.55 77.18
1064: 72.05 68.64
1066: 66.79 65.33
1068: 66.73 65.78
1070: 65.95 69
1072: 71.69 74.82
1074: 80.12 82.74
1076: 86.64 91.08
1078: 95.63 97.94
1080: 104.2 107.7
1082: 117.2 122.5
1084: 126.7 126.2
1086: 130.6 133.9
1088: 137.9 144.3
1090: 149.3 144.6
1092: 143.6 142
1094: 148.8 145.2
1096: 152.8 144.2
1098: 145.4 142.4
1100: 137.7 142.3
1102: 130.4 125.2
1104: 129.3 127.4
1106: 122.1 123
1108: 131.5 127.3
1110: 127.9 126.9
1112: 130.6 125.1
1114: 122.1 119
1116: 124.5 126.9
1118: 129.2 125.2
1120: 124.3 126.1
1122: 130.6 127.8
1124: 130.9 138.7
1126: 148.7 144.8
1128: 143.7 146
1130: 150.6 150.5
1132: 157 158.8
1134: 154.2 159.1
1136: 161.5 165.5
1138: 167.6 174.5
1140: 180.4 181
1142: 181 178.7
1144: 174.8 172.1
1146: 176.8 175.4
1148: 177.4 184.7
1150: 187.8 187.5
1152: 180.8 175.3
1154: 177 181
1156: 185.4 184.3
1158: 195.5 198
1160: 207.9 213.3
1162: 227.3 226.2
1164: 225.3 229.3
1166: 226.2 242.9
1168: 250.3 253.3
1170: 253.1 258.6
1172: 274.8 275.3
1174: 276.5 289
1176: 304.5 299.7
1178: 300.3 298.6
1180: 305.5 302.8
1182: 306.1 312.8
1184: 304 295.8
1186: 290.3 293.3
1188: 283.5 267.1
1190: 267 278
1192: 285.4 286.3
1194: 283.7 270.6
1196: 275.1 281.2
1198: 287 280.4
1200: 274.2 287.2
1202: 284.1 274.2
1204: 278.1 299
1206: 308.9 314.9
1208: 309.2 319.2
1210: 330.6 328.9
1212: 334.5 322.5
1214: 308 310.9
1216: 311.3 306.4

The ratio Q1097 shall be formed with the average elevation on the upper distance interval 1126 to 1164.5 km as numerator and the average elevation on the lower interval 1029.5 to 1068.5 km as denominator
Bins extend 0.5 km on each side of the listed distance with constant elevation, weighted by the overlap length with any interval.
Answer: 1.7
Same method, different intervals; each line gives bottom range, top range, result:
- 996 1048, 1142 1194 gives 2.12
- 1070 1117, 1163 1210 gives 2.31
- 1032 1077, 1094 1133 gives 1.33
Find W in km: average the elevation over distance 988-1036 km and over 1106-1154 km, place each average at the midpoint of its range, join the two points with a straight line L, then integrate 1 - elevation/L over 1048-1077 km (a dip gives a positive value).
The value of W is 9.13 km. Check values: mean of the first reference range 109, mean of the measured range 86.6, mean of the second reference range 151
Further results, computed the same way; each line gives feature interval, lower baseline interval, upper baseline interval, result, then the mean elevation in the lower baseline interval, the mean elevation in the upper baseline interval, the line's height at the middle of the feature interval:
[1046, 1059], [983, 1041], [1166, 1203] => 3.5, 111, 282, 151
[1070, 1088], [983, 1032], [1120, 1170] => 5.5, 108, 179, 145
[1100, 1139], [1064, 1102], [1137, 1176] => 5.4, 112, 209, 160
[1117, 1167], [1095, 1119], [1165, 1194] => 7.9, 131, 281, 203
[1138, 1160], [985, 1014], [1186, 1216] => 5.8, 111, 294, 247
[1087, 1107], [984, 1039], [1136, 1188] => 4.3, 110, 229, 178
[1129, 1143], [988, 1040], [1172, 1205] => 4.2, 110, 287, 234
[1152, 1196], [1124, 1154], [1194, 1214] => -3.4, 166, 298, 237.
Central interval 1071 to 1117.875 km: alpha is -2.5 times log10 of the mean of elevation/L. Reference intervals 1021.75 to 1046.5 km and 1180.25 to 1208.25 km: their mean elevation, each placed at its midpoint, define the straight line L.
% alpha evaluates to 0.43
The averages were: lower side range 119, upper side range 289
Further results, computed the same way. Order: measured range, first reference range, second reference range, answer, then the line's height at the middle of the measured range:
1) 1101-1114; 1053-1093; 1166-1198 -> 0.22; 156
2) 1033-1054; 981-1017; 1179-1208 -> 0.19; 151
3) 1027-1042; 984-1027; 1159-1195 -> 0.17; 136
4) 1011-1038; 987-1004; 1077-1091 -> 0.08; 116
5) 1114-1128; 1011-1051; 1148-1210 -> 0.48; 203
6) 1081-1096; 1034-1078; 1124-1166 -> -0.06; 129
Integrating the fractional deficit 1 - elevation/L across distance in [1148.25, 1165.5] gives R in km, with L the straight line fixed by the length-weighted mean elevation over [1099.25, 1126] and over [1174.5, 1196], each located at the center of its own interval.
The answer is 2.3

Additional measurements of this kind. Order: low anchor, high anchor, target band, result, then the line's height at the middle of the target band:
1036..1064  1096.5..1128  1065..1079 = 5.1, 120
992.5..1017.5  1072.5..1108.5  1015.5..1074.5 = 6.5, 117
